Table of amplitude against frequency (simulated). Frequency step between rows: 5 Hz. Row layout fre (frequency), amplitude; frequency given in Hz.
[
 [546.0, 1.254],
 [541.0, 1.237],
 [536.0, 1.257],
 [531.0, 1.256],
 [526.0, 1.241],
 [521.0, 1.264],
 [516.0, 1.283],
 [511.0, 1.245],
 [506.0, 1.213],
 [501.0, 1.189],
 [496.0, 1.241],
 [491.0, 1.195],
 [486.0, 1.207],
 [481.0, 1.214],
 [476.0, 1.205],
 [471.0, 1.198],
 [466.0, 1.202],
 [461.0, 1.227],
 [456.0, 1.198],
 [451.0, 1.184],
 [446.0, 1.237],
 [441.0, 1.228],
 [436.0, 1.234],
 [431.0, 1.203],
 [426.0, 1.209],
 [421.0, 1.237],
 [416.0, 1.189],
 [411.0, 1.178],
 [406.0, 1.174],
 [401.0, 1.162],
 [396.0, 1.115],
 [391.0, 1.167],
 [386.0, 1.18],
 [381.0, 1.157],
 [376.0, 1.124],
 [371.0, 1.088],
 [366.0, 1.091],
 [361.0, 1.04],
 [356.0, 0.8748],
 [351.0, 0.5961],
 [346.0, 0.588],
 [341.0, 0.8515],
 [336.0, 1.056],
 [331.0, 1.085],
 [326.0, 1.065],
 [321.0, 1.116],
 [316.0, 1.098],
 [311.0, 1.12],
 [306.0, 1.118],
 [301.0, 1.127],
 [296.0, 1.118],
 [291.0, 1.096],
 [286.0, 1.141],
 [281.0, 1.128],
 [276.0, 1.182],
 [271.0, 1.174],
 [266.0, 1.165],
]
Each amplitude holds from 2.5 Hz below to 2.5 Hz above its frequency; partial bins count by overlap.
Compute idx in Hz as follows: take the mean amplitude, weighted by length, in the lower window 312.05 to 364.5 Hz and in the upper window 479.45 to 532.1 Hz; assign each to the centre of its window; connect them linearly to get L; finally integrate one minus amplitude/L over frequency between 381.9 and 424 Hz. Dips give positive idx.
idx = -4.8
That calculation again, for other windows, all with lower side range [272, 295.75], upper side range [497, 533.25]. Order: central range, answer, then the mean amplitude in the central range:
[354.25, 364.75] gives 1.72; 0.979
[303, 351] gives 6.87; 0.99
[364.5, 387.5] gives 1.01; 1.13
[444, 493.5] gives 0.57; 1.21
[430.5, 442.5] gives -0.18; 1.22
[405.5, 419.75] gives 0.11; 1.19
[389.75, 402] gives 0.45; 1.14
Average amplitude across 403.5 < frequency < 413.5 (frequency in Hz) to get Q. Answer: 1.18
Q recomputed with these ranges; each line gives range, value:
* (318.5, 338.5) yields 1.08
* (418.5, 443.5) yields 1.22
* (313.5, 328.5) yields 1.09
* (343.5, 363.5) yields 0.775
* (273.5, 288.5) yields 1.15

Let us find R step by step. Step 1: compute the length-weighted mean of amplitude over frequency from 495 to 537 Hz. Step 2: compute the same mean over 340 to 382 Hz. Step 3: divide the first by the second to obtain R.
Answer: 1.34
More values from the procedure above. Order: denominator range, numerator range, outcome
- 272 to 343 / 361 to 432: 1.06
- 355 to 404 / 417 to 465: 1.10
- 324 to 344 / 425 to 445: 1.22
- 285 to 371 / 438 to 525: 1.21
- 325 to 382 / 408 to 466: 1.26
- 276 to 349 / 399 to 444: 1.14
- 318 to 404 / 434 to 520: 1.19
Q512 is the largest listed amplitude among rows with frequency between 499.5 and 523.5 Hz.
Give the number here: 1.283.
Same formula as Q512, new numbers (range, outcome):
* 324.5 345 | 1.085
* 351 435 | 1.237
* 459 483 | 1.227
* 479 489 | 1.214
